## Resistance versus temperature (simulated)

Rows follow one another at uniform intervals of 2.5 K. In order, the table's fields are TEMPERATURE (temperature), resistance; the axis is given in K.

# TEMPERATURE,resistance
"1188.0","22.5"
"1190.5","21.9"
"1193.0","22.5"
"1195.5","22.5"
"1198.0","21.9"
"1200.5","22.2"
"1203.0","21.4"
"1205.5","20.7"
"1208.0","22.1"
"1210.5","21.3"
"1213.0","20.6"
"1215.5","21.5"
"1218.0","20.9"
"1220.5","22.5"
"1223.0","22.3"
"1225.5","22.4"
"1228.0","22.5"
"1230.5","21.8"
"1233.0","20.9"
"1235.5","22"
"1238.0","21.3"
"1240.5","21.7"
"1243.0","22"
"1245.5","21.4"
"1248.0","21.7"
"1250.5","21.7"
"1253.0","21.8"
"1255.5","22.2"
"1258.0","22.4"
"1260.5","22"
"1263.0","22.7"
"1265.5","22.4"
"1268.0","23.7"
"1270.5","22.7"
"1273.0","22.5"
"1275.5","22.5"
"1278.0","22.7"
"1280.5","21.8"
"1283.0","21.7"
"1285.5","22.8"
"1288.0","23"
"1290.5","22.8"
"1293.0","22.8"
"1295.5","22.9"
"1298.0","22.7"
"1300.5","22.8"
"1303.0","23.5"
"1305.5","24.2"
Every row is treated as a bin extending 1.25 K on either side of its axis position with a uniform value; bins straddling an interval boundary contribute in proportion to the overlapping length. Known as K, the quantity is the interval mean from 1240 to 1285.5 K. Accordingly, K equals 22.2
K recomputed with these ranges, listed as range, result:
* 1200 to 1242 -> 21.6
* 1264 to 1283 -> 22.6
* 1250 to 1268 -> 22.3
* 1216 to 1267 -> 21.9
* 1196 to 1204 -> 21.9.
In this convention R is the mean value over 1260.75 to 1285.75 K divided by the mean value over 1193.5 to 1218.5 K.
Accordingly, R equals 1.04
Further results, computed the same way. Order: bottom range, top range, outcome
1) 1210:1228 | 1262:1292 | 1.04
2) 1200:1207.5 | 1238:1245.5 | 1.01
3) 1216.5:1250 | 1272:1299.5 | 1.04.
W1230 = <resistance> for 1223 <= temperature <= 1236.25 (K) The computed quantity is 22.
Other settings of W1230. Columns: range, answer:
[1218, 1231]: 22.2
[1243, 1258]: 21.8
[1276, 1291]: 22.5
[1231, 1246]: 21.6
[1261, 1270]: 22.8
